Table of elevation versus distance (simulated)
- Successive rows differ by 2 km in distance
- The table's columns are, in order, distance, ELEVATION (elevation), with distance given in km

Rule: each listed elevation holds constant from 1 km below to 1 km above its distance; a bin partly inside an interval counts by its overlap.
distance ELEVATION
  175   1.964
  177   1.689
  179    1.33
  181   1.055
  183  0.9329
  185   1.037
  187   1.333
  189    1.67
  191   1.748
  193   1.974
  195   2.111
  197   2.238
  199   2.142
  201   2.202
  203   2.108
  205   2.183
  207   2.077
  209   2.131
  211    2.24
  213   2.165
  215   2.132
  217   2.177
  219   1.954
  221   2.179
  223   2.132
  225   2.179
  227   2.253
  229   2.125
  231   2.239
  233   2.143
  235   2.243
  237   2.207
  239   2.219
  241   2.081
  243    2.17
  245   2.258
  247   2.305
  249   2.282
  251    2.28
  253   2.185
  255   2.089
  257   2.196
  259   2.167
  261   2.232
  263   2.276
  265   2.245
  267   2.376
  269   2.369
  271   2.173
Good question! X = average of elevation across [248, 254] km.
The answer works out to 2.25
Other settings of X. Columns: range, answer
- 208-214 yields 2.18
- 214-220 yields 2.09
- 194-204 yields 2.16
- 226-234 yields 2.19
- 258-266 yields 2.23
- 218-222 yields 2.07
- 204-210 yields 2.13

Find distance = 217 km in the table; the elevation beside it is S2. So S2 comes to 2.177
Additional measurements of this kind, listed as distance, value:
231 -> 2.239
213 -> 2.165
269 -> 2.369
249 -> 2.282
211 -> 2.24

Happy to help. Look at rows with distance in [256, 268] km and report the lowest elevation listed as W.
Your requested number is 2.167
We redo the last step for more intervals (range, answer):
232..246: 2.081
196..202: 2.142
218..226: 1.954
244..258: 2.089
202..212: 2.077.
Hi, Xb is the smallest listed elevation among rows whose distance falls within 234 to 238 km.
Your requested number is 2.207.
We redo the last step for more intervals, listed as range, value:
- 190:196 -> 1.748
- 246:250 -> 2.282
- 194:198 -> 2.111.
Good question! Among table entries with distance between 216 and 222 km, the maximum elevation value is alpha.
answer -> 2.179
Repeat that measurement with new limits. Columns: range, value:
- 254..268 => 2.376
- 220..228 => 2.253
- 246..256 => 2.305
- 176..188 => 1.689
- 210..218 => 2.24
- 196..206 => 2.238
